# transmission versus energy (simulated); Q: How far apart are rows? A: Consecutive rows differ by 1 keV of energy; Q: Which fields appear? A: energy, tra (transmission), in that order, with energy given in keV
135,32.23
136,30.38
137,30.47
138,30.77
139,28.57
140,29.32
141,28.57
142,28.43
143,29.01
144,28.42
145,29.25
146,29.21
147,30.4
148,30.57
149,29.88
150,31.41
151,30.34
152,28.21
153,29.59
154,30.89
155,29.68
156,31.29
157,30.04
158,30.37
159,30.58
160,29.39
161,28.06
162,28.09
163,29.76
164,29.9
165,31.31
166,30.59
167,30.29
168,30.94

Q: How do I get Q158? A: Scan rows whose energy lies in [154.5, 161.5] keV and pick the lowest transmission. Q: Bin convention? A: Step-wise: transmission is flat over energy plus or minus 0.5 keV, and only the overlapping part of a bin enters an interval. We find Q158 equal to 28.06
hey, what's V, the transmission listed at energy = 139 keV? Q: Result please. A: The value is 28.57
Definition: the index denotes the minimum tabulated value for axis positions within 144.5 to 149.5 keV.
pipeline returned 29.21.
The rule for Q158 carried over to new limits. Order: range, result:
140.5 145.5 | 28.42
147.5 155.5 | 28.21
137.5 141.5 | 28.57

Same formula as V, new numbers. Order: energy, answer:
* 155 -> 29.68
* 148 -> 30.57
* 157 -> 30.04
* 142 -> 28.43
